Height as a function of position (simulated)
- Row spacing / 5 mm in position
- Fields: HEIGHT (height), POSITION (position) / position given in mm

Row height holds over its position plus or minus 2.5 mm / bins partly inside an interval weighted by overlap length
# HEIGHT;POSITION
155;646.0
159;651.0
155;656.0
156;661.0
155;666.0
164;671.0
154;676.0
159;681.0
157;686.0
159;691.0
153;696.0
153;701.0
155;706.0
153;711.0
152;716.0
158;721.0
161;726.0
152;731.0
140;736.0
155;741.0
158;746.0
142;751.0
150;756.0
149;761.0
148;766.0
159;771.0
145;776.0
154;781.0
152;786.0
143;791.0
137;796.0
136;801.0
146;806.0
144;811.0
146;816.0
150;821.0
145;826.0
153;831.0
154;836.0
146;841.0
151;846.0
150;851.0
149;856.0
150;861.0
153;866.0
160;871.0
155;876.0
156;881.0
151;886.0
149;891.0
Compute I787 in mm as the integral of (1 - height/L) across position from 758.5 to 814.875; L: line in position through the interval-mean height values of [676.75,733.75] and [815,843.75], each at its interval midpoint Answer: 1.8 mm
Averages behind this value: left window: 156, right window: 149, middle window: 147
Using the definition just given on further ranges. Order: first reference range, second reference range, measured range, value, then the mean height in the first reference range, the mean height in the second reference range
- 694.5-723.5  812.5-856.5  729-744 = 0.4 mm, 154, 149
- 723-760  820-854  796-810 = 0.9 mm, 151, 150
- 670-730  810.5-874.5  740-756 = 0.3 mm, 156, 150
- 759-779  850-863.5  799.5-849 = 0.8 mm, 150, 150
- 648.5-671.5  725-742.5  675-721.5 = -0.4 mm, 157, 151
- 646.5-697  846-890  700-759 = 1.3 mm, 157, 153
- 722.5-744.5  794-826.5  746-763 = 0.2 mm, 153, 143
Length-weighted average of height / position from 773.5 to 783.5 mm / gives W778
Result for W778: 150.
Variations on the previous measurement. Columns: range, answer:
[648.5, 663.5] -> 157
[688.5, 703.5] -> 155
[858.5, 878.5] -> 154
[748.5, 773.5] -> 150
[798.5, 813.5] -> 142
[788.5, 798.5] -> 140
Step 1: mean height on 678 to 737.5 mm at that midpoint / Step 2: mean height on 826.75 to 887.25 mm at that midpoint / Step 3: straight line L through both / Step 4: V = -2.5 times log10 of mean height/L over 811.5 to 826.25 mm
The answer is 0.04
